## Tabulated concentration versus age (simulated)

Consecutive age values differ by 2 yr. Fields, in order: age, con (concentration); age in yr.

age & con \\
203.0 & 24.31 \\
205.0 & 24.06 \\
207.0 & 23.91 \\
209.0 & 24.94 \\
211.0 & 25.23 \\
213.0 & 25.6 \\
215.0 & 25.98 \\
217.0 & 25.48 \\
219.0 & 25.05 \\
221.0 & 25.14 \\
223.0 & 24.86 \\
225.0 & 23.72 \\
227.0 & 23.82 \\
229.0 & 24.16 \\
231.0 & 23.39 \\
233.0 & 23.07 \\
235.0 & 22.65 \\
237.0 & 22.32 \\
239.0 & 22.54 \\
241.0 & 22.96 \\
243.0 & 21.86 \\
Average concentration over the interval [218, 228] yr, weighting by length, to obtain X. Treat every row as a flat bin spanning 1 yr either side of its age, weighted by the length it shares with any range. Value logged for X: 24.5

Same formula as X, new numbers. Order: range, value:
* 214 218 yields 25.7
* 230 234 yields 23.2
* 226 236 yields 23.4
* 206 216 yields 25.1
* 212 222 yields 25.4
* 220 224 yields 25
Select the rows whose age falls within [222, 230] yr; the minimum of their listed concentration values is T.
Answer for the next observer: 23.72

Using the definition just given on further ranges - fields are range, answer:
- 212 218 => 25.48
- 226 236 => 22.65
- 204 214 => 23.91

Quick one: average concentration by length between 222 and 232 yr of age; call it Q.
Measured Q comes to 24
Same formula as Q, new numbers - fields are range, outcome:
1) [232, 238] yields 22.7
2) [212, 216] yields 25.8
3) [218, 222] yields 25.1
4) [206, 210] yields 24.4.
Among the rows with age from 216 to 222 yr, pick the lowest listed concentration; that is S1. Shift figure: 25.05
